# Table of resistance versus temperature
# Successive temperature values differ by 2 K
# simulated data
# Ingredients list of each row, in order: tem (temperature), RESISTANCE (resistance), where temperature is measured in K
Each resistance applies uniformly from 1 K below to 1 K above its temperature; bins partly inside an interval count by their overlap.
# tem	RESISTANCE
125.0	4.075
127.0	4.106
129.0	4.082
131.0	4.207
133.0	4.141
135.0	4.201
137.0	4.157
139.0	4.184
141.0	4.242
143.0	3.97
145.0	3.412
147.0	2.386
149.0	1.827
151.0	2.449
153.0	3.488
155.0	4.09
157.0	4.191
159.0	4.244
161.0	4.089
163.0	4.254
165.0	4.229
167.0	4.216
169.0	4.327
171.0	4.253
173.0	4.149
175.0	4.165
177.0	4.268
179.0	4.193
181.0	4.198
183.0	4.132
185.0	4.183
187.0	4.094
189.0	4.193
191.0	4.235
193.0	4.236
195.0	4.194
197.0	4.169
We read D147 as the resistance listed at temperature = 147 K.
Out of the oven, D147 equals 2.386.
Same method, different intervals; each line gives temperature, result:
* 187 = 4.094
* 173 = 4.149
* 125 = 4.075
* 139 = 4.184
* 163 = 4.254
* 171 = 4.253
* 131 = 4.207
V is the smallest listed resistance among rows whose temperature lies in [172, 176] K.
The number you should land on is 4.149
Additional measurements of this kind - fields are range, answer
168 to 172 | 4.253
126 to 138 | 4.082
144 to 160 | 1.827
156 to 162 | 4.089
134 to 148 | 2.386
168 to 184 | 4.132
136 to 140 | 4.157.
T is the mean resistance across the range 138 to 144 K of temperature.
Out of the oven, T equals 4.13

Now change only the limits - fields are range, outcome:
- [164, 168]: 4.22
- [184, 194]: 4.19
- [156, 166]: 4.2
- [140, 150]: 3.17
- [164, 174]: 4.23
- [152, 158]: 3.92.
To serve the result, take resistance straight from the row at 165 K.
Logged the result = 4.229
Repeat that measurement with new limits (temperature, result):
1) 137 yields 4.157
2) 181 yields 4.198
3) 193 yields 4.236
